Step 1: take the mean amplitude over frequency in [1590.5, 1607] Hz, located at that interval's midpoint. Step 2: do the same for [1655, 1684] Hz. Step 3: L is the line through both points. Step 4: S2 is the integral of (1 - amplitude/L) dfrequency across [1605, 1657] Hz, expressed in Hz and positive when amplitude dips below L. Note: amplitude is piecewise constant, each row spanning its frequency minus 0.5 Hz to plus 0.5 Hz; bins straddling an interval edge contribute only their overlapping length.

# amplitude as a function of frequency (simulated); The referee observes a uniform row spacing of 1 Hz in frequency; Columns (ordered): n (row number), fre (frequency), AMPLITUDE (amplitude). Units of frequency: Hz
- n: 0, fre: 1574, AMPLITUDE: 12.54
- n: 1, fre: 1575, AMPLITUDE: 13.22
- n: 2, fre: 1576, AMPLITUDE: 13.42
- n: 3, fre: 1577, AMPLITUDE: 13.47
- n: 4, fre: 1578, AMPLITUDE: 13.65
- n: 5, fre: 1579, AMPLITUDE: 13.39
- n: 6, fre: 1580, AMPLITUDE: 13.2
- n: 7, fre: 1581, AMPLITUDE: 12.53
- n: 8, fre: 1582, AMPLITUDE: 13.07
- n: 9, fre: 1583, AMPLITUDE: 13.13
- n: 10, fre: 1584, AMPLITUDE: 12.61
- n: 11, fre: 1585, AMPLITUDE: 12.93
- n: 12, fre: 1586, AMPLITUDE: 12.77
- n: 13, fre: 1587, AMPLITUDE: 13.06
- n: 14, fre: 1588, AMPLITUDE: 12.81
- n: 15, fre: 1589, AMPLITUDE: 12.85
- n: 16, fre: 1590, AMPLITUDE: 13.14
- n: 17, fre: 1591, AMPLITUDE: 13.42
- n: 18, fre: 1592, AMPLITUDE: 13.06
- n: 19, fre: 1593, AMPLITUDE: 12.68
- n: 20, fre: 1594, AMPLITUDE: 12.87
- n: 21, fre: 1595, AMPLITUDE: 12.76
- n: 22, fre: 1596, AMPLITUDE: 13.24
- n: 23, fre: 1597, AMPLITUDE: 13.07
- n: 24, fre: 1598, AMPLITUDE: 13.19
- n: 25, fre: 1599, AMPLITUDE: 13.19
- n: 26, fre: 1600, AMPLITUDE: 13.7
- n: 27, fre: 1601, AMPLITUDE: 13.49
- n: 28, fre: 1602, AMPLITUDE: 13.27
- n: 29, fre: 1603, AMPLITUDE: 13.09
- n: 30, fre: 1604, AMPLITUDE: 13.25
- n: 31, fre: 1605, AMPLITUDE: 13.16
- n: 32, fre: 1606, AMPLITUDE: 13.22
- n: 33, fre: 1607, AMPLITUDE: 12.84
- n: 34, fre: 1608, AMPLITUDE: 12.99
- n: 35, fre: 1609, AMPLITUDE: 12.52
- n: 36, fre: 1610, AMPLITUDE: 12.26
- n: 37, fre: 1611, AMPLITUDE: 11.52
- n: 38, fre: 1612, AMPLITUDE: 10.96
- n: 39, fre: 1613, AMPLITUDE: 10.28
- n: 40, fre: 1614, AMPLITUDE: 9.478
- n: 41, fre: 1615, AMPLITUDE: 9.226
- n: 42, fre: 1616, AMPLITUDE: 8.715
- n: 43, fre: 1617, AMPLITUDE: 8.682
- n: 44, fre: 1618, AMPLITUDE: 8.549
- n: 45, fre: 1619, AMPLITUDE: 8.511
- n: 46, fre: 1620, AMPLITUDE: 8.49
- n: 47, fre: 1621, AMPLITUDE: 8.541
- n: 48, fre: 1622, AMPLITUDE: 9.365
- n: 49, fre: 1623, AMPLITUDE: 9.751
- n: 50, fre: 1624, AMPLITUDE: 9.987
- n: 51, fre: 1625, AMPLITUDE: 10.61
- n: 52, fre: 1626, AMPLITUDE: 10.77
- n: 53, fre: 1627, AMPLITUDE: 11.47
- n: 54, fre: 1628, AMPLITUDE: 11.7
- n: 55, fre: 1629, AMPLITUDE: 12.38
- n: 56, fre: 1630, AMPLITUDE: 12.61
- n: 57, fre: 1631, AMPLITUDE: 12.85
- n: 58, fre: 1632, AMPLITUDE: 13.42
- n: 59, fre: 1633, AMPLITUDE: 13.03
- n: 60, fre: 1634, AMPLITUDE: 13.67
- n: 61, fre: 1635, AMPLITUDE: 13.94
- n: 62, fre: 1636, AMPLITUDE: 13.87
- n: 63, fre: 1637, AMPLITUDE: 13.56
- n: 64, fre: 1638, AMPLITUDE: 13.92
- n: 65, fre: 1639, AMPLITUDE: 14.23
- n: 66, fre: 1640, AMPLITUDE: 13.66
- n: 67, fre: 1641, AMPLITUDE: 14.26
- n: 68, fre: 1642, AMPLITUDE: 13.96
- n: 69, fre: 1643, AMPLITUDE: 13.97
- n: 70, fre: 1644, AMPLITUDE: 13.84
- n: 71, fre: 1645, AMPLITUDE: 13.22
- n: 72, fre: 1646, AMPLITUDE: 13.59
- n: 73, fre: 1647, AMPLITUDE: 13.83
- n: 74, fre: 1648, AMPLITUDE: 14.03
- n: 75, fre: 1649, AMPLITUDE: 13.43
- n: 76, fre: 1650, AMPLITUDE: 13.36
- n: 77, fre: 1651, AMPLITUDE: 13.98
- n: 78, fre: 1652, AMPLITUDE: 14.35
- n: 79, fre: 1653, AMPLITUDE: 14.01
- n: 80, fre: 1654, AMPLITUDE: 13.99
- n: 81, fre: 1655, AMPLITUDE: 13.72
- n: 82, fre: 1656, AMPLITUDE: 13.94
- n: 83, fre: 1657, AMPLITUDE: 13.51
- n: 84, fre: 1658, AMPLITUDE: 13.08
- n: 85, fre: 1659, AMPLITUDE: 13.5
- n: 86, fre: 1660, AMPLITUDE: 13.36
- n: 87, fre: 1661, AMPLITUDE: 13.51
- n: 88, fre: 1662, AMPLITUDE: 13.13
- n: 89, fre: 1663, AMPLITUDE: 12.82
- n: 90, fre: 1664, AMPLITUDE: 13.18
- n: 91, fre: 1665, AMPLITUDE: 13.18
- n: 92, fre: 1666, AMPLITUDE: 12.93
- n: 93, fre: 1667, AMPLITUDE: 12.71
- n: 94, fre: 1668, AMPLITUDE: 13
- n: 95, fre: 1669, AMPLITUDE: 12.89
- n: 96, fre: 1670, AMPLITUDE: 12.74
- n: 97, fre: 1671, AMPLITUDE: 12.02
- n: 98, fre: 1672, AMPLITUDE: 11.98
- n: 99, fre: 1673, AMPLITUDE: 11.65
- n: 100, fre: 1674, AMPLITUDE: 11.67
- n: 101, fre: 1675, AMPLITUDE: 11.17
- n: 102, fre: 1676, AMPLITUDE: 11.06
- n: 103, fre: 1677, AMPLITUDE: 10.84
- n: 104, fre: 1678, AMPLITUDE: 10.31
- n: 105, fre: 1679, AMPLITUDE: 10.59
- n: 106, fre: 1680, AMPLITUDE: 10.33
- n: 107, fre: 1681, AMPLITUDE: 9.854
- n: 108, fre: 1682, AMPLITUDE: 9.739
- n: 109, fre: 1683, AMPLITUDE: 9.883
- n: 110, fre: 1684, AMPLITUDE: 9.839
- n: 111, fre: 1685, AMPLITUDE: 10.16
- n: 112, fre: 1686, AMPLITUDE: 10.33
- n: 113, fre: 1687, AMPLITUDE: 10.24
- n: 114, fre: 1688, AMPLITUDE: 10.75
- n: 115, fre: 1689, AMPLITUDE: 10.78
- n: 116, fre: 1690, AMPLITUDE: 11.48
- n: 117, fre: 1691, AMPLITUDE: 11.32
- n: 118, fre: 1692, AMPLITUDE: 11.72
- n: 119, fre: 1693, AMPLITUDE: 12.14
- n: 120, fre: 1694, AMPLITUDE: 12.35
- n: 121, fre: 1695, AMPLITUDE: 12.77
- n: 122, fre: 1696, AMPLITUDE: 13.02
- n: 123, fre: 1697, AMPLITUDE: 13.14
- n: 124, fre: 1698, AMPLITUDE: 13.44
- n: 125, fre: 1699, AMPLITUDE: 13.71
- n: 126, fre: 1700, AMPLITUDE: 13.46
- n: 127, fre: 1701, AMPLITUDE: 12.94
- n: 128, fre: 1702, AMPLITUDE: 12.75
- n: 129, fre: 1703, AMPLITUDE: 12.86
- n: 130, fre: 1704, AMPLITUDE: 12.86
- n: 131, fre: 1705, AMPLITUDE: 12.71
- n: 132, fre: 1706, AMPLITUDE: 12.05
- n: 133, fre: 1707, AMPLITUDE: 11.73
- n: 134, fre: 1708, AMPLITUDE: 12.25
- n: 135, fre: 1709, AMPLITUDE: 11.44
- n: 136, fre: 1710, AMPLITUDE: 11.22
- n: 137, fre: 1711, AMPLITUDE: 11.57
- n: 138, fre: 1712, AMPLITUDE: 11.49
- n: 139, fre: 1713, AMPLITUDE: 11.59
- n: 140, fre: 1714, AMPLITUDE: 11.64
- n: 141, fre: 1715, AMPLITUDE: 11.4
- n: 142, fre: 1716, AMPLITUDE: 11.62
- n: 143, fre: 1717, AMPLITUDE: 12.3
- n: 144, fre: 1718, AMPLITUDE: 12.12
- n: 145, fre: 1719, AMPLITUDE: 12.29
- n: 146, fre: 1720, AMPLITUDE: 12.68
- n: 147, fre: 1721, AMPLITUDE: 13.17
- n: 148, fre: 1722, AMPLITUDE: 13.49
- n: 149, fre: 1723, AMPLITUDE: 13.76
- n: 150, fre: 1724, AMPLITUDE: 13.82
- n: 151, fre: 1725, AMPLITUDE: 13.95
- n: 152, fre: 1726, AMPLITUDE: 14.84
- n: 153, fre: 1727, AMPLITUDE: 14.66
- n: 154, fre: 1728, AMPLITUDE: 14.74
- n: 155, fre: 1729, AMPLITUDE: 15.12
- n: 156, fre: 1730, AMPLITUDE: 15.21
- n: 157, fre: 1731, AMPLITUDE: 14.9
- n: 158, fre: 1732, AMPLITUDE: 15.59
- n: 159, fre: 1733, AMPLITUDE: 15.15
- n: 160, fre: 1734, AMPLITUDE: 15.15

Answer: 1.65 Hz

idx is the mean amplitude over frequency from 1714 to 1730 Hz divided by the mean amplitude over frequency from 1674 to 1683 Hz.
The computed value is 1.3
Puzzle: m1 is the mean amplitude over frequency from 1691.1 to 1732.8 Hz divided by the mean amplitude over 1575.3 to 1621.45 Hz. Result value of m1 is 1.1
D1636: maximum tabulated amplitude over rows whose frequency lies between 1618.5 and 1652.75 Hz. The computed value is 14.35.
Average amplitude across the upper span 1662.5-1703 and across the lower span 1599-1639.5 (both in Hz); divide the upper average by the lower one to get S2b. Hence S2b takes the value 1.01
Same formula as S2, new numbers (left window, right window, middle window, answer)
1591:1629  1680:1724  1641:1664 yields -3.8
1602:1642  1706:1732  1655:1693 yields 1.8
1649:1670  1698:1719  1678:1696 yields 2.6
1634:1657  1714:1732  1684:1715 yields 3.8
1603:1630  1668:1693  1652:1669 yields -3.7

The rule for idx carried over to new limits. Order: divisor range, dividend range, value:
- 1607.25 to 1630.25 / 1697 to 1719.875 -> 1.18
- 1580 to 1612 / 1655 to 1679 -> 0.97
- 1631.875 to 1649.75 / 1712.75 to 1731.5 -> 0.97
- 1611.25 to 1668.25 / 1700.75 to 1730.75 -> 1.04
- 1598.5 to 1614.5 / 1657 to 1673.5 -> 1.03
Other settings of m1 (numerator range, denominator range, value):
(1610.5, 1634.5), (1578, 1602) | 0.81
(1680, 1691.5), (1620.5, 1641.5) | 0.85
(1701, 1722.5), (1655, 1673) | 0.94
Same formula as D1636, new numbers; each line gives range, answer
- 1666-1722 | 13.71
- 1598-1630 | 13.7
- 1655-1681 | 13.94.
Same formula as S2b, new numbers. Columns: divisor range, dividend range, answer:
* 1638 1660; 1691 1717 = 0.89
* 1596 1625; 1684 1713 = 1.06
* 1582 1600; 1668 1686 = 0.85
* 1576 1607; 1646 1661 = 1.05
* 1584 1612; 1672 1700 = 0.88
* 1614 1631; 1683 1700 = 1.17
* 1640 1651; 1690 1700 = 0.92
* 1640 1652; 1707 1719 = 0.85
